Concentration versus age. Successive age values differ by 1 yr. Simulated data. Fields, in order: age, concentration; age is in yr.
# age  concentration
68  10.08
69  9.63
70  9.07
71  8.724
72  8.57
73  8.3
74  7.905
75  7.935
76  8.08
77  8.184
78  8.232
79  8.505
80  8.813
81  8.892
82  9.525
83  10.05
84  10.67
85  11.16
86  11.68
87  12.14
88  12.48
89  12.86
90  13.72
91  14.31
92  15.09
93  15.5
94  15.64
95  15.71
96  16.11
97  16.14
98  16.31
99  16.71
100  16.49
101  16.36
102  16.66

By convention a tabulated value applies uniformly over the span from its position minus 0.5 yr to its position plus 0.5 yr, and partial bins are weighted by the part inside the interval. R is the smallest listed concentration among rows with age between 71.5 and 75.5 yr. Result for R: 7.905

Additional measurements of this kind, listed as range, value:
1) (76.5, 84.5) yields 8.184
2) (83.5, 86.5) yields 10.67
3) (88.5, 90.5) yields 12.86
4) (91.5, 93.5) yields 15.09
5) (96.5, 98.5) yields 16.14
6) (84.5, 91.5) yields 11.16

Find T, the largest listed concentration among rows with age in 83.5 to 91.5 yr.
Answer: 14.31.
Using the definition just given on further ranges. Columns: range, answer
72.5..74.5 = 8.3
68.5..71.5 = 9.63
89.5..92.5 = 15.09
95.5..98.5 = 16.31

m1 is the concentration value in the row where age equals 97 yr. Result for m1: 16.14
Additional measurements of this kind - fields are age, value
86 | 11.68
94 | 15.64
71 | 8.724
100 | 16.49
